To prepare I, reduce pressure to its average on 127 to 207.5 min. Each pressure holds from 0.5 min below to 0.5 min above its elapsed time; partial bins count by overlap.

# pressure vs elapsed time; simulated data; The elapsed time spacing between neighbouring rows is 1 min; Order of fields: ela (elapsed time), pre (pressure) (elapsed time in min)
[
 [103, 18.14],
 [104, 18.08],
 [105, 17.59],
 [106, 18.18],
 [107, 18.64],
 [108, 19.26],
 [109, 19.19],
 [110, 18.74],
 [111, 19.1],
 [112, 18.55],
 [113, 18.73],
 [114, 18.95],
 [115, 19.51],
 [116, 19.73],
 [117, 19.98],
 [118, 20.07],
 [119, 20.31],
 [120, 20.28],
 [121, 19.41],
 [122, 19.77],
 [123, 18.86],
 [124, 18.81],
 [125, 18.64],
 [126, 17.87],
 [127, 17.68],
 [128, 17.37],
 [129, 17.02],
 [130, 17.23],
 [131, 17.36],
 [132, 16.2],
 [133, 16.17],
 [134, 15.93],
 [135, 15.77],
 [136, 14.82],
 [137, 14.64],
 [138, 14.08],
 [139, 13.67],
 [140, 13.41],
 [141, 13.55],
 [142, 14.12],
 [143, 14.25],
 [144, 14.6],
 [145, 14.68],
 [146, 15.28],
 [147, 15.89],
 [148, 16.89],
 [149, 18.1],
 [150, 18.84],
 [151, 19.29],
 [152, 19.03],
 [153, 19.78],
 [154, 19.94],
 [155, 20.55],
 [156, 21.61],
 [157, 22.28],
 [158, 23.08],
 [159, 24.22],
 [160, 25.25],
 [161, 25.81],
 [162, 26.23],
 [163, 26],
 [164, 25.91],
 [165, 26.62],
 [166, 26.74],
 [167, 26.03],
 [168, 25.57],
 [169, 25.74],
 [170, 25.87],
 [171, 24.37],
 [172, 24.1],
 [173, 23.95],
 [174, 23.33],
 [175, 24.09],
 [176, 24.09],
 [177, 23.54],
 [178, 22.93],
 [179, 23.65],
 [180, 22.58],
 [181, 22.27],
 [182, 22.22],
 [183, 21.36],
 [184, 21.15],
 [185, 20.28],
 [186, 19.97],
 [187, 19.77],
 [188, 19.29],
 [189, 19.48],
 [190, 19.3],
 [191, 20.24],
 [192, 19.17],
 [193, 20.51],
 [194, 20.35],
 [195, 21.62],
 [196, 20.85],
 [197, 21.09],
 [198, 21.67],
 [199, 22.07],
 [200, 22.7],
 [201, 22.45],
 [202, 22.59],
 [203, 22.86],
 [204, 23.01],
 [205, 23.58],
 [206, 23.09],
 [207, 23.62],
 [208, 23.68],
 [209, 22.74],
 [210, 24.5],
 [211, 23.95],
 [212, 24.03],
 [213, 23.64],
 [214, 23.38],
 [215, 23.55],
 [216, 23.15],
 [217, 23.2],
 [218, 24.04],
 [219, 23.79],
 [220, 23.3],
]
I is 20.6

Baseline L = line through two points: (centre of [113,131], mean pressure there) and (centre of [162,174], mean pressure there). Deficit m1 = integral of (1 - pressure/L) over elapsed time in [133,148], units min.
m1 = 4.7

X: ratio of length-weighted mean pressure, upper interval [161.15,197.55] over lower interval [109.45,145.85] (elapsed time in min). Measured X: 1.33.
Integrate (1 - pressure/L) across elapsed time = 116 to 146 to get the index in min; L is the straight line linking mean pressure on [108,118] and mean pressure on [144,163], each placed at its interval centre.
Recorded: 4.4 min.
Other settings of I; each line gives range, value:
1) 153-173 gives 24.4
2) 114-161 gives 18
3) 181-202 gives 20.9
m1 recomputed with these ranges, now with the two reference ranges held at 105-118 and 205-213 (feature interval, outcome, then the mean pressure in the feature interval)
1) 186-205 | 1.6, 21.1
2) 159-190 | -2.2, 23.5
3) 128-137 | 1.7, 16.3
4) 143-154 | 1.9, 17.2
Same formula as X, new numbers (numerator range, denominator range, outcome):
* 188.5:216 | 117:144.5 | 1.32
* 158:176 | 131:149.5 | 1.66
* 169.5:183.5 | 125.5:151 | 1.48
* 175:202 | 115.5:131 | 1.14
